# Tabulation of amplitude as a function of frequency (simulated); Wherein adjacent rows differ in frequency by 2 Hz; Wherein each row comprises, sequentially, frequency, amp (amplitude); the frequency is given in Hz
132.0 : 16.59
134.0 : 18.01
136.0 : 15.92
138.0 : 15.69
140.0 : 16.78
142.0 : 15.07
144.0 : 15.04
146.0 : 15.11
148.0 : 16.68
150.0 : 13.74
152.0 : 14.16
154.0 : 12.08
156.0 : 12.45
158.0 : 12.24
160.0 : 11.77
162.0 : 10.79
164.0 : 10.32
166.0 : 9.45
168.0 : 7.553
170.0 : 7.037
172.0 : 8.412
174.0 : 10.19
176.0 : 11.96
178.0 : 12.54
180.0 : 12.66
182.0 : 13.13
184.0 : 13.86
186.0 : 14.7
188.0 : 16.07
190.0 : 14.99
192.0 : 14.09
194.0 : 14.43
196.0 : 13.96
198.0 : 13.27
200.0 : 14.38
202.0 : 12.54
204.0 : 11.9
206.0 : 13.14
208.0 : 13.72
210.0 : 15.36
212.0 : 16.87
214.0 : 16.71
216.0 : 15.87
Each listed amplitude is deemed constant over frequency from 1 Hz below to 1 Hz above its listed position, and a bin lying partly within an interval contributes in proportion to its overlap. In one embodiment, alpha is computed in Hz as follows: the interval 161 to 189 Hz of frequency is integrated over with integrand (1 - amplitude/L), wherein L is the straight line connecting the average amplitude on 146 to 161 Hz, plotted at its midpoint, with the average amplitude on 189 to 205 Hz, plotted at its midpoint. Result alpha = 4.6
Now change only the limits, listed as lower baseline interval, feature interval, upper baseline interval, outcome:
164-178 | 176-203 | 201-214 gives -4.76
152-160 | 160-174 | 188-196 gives 4.13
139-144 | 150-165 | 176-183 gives 2.47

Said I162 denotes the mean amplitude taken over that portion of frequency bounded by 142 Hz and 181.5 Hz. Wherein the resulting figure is 11.9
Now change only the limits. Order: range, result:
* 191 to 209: 13.5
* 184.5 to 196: 14.7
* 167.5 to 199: 12.5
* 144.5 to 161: 13.6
